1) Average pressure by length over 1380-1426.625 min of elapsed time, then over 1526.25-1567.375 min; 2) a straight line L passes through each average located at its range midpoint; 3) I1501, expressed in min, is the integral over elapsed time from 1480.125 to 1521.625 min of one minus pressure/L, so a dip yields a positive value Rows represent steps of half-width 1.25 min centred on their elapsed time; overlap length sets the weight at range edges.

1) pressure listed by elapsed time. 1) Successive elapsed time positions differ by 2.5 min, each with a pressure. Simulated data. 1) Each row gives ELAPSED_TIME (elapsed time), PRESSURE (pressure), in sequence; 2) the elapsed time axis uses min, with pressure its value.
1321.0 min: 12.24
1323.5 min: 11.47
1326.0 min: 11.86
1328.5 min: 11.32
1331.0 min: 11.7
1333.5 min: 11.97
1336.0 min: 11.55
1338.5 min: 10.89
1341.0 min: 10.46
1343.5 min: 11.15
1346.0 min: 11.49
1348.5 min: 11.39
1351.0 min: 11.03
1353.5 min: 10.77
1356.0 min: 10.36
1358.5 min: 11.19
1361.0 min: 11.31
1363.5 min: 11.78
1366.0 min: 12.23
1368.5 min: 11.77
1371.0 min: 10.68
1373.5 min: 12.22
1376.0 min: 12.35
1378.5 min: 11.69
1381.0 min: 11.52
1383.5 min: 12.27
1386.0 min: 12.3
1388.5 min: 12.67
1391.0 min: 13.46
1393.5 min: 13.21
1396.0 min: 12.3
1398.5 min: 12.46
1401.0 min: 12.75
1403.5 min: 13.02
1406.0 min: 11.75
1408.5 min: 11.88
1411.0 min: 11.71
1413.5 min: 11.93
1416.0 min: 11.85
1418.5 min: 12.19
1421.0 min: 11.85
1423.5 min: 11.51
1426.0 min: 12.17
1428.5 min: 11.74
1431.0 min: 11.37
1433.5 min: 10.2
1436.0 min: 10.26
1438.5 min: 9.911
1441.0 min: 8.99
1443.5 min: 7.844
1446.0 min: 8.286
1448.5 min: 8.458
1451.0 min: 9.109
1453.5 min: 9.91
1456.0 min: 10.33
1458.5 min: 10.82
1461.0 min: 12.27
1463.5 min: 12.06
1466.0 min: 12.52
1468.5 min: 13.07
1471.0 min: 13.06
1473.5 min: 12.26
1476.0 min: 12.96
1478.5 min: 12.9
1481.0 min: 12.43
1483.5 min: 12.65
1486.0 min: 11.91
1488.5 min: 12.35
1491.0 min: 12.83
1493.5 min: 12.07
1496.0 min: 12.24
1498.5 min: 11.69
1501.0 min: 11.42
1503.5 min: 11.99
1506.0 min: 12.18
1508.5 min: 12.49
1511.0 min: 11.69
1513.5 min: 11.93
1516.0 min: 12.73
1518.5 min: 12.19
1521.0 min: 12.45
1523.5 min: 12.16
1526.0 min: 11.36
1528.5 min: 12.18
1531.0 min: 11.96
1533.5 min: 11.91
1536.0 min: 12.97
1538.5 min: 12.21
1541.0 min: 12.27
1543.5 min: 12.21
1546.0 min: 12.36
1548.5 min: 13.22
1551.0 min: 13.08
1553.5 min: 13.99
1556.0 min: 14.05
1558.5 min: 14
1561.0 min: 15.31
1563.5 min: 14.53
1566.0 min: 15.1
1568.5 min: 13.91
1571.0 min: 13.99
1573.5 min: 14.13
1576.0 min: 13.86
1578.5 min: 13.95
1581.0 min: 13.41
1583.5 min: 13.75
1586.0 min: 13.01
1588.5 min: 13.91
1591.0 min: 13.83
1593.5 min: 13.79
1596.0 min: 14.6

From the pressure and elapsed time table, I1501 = 2.2 min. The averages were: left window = 12.3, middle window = 12.2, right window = 13.2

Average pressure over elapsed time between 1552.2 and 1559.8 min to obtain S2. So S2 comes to 14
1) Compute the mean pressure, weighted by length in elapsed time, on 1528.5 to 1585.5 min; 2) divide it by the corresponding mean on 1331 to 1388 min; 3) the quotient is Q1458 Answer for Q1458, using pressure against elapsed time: 1.2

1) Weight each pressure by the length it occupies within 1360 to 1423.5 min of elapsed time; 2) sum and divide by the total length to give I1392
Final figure 12.1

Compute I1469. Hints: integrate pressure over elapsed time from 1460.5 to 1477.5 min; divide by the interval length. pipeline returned 12.6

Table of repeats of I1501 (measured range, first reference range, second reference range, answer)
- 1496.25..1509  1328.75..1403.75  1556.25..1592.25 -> 1.3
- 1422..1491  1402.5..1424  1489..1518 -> 4.9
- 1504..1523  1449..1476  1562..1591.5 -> 0.6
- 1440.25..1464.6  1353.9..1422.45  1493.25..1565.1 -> 4.9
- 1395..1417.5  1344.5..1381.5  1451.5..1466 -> -1.8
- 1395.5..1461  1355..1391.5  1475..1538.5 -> 5.6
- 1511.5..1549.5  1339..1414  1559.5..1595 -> 3.6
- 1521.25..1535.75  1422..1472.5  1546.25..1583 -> 1.1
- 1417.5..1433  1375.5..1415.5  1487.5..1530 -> 0.7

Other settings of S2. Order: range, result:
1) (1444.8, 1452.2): 8.62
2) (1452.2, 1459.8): 10.4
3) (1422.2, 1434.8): 11.4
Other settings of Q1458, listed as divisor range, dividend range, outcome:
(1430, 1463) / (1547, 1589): 1.41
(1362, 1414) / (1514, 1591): 1.08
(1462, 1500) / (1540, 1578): 1.10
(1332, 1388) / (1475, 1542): 1.06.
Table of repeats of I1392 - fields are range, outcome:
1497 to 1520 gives 12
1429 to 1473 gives 10.5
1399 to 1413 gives 12.2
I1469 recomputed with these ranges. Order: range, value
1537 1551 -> 12.5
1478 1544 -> 12.2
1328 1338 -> 11.6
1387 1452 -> 11.3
